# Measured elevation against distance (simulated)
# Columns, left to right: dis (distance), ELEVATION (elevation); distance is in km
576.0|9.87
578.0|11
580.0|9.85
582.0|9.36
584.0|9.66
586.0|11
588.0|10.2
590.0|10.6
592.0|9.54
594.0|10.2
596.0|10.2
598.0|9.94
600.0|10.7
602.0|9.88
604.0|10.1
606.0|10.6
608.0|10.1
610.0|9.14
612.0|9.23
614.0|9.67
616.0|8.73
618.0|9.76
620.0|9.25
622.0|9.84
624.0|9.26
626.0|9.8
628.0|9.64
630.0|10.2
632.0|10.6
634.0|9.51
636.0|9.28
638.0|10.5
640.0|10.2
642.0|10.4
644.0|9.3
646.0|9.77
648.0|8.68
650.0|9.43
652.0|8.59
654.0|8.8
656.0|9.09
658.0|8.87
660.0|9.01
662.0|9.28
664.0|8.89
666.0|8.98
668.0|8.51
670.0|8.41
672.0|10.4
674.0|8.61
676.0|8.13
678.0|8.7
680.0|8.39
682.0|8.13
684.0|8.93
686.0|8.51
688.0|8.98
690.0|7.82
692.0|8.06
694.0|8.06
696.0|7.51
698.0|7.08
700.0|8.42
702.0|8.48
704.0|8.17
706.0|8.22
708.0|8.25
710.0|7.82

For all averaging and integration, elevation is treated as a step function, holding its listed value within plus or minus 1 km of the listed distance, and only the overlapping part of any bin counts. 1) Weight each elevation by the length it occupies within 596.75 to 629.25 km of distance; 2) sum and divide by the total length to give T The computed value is 9.73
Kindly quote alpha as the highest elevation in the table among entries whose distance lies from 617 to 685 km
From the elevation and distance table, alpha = 10.6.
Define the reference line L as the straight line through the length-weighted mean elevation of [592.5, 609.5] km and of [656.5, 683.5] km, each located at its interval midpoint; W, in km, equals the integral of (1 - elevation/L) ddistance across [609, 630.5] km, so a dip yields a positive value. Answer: 0.7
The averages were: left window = 10.2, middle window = 9.49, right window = 8.8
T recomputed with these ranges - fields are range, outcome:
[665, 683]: 8.7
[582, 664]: 9.7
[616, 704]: 9.01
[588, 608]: 10.2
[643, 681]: 8.94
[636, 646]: 9.99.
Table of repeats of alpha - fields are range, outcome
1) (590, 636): 10.7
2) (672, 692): 10.4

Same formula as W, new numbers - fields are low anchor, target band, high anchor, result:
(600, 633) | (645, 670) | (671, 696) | 0.1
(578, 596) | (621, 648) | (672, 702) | -1.7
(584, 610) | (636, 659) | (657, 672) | -0.4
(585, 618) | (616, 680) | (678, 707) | -1.7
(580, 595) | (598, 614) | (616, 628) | -0.3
